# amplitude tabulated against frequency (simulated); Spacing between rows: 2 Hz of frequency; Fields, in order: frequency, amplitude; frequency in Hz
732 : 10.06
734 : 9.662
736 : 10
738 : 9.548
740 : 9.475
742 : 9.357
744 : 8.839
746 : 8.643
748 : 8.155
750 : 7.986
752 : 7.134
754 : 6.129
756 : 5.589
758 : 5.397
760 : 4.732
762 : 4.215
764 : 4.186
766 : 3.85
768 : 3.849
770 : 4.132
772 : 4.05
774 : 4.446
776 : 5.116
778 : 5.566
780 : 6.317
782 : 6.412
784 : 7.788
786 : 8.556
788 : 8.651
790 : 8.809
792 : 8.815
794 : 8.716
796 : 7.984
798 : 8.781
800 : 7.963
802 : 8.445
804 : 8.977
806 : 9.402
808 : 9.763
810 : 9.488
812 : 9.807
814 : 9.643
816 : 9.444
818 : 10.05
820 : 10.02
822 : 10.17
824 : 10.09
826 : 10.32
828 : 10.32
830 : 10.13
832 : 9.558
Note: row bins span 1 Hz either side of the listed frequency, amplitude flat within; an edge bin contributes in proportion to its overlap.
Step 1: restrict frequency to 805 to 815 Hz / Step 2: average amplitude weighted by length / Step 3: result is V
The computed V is 9.62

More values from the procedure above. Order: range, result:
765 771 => 3.94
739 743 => 9.42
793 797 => 8.35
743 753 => 8.15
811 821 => 9.79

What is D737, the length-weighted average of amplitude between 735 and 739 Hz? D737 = 9.77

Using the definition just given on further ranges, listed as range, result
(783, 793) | 8.52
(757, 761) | 5.06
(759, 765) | 4.38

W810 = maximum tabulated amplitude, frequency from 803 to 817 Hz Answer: 9.807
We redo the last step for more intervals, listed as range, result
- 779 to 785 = 7.788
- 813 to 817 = 9.643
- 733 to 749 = 10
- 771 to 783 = 6.412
